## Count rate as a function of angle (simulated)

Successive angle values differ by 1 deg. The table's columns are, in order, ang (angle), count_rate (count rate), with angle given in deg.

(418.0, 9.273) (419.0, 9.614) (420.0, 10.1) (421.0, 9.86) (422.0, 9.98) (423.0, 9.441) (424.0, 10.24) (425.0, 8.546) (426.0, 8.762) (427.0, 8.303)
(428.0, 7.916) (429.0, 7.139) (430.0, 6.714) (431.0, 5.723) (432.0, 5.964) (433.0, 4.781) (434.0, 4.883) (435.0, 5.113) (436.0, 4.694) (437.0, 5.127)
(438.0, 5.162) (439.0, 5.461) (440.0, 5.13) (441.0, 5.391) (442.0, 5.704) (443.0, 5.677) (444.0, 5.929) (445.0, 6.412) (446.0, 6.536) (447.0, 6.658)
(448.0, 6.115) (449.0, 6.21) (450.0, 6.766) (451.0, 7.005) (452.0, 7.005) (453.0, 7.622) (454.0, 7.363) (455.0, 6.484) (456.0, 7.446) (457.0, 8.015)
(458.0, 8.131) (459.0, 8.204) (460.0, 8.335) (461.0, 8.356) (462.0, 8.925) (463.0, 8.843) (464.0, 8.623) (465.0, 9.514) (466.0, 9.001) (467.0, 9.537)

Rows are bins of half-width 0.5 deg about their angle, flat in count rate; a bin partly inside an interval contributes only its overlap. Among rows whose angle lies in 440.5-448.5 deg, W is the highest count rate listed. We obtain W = 6.658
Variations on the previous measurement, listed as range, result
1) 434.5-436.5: 5.113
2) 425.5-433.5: 8.762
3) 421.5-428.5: 10.24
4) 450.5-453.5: 7.622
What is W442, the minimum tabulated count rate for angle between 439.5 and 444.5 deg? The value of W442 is 5.13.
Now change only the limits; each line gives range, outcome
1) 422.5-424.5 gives 9.441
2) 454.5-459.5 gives 6.484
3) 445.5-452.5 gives 6.115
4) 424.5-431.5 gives 5.723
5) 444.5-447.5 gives 6.412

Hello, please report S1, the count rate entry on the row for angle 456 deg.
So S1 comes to 7.446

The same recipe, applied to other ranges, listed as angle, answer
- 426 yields 8.762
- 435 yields 5.113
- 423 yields 9.441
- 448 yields 6.115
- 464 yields 8.623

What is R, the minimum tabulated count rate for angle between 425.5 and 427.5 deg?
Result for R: 8.303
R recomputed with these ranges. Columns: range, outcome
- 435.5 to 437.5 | 4.694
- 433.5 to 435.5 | 4.883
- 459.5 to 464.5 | 8.335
